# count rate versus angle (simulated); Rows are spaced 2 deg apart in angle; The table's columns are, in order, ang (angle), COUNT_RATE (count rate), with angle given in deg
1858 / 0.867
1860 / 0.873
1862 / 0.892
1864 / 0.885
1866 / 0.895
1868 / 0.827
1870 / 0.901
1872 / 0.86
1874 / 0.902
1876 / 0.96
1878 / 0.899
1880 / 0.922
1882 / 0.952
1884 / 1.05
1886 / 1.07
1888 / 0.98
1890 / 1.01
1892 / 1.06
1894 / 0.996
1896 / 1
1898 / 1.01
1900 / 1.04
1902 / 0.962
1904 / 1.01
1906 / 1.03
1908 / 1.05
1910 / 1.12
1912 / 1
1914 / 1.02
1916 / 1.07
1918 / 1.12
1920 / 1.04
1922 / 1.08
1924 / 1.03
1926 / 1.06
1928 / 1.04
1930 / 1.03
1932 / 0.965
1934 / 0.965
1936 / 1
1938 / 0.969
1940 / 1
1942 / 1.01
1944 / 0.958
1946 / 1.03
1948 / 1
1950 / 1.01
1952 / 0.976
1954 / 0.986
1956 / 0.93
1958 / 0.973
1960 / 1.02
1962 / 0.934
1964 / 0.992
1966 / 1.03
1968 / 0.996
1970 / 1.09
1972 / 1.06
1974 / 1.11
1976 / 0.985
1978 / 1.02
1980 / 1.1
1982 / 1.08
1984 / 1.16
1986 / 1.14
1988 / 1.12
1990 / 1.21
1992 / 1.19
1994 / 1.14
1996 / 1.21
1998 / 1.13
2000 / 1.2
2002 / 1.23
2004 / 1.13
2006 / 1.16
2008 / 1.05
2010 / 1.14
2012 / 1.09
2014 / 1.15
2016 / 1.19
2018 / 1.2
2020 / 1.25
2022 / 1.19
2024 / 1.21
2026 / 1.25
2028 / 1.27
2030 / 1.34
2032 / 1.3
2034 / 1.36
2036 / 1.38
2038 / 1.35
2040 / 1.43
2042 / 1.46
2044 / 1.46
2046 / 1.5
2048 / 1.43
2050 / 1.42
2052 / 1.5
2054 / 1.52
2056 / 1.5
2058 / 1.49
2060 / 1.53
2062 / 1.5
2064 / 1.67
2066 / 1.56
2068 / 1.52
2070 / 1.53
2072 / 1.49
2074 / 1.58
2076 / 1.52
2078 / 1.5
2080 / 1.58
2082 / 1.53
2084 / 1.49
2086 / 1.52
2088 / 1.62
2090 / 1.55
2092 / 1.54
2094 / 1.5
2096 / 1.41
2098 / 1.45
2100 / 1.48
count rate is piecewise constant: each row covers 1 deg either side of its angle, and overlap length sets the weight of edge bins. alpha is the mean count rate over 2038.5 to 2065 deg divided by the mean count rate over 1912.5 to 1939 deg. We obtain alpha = 1.4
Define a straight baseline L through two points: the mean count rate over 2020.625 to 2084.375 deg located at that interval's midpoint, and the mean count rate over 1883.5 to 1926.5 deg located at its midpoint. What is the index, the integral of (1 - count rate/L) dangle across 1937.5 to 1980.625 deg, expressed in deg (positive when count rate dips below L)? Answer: 6.50 deg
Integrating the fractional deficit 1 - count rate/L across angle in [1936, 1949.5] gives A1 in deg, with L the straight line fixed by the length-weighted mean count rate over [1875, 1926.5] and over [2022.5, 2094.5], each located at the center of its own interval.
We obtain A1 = 1.7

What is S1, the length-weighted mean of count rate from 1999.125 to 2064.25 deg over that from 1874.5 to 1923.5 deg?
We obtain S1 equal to 1.30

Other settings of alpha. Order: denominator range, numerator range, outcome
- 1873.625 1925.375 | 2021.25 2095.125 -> 1.44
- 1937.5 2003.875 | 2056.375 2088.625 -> 1.45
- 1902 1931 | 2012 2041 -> 1.21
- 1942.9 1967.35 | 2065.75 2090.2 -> 1.56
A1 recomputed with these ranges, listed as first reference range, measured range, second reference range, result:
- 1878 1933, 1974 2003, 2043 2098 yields 3.11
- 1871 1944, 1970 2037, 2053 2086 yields 7.41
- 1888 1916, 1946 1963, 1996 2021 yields 1.71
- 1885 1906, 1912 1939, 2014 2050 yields 1.33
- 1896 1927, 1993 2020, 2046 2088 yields 3.54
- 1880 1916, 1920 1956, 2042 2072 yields 4.28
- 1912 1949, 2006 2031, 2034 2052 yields 2.76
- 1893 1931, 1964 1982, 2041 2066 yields 2.76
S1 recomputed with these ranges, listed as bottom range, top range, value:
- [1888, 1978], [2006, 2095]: 1.39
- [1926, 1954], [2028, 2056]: 1.42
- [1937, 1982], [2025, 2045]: 1.35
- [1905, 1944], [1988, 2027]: 1.14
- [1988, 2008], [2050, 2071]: 1.31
